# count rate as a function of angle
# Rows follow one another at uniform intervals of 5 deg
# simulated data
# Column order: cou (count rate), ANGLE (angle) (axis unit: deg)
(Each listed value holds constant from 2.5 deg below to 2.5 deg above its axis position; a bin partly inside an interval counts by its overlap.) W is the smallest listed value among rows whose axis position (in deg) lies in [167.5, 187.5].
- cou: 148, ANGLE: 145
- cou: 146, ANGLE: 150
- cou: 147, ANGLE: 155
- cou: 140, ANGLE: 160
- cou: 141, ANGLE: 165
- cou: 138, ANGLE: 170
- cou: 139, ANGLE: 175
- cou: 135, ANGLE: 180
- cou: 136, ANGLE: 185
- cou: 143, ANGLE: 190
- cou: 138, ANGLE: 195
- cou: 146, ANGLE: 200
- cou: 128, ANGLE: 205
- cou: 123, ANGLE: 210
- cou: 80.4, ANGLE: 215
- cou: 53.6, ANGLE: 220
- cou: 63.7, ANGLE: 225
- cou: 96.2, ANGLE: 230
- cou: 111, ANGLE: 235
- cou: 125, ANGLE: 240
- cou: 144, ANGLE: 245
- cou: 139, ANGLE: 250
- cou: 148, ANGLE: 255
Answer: 135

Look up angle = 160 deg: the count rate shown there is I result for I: 140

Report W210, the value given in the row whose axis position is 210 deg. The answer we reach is 123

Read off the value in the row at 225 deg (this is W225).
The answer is 63.7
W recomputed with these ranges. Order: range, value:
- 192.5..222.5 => 53.6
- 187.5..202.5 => 138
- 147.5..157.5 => 146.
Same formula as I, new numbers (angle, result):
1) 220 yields 53.6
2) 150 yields 146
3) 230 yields 96.2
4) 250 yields 139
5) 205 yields 128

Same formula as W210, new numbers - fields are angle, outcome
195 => 138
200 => 146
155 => 147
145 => 148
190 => 143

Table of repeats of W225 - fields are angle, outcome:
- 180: 135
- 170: 138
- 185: 136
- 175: 139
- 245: 144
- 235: 111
